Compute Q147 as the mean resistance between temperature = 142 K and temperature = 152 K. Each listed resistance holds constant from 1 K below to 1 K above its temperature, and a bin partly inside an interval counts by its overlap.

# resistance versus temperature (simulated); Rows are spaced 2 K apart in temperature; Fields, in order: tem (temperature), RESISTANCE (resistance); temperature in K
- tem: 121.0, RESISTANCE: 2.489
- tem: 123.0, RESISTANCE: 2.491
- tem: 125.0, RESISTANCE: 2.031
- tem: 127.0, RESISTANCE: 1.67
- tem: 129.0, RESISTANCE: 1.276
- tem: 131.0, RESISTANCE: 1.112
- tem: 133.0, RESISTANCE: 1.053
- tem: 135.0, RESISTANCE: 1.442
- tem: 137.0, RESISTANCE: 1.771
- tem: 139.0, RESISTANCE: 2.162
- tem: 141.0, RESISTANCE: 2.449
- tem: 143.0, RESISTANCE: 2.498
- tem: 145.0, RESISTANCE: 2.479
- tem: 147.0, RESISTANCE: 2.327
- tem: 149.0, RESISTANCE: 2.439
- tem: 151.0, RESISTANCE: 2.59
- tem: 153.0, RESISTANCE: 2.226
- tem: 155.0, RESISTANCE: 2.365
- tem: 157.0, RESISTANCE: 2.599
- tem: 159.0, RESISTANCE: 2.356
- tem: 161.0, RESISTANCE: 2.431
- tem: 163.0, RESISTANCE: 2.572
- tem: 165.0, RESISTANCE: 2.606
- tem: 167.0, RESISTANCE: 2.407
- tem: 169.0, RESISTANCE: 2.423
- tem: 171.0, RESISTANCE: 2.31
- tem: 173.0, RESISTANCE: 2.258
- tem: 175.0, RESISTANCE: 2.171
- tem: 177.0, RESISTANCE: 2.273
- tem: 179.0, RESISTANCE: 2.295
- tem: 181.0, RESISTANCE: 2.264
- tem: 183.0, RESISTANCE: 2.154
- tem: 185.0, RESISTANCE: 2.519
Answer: 2.47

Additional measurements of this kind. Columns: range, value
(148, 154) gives 2.42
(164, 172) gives 2.44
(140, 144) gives 2.47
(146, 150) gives 2.38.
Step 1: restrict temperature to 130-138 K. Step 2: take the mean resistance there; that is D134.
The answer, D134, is 1.34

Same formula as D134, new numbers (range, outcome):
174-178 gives 2.22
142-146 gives 2.49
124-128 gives 1.85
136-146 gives 2.27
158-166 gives 2.49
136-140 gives 1.97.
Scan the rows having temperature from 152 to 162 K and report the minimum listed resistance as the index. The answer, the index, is 2.226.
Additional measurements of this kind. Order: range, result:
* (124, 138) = 1.053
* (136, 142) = 1.771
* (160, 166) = 2.431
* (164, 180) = 2.171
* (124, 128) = 1.67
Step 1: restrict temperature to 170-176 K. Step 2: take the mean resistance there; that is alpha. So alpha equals 2.25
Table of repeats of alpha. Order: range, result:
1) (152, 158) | 2.4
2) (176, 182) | 2.28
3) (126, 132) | 1.35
